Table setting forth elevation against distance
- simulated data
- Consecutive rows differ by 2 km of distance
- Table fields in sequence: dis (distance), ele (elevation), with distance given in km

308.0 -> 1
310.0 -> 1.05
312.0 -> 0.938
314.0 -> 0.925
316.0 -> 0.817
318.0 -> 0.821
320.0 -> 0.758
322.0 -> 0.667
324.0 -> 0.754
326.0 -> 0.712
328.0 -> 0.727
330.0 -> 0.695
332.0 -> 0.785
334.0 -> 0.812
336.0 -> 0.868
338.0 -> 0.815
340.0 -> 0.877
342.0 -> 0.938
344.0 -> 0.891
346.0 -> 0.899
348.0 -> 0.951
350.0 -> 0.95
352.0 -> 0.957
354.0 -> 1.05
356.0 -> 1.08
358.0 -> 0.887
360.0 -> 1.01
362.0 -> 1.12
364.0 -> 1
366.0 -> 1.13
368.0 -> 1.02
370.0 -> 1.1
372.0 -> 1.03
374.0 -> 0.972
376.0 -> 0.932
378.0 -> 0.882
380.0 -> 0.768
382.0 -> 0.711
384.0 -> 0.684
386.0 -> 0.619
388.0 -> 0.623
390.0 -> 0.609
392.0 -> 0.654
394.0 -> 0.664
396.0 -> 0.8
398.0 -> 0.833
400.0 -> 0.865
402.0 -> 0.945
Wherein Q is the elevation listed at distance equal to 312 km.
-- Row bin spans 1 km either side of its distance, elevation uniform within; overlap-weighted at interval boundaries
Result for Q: 0.938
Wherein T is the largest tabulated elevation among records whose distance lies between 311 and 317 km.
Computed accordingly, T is 0.938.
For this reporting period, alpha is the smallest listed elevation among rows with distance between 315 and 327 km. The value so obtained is 0.667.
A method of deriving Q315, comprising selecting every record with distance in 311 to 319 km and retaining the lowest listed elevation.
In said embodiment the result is 0.817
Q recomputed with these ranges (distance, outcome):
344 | 0.891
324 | 0.754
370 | 1.1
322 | 0.667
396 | 0.8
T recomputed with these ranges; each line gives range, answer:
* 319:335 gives 0.812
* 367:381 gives 1.1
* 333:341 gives 0.877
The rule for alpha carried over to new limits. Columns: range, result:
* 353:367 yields 0.887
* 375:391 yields 0.609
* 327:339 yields 0.695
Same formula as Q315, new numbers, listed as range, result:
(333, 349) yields 0.812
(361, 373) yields 1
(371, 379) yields 0.882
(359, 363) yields 1.01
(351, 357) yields 0.957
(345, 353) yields 0.899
